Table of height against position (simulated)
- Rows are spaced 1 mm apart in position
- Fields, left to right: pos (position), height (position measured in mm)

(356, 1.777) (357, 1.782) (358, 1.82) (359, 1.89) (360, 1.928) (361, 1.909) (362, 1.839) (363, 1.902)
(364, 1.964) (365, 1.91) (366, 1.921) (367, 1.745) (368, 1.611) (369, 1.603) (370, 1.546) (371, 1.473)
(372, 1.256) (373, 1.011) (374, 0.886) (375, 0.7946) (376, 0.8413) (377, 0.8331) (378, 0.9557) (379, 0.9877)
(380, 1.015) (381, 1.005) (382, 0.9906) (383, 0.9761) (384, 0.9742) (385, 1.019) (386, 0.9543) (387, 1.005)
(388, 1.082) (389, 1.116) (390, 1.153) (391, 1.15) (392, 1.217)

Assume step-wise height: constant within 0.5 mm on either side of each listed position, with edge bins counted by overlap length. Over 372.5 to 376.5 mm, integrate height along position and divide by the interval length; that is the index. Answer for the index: 0.883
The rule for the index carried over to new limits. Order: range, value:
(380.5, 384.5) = 0.986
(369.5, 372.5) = 1.43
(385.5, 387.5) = 0.98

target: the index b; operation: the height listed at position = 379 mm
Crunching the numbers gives 0.9877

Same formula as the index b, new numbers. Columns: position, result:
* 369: 1.603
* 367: 1.745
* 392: 1.217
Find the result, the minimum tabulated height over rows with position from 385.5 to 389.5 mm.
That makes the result 0.9543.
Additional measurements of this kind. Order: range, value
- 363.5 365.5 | 1.91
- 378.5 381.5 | 0.9877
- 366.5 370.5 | 1.546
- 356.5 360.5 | 1.782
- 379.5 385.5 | 0.9742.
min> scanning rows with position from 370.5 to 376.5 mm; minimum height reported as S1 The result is 0.7946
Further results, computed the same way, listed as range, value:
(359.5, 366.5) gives 1.839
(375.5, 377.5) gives 0.8331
